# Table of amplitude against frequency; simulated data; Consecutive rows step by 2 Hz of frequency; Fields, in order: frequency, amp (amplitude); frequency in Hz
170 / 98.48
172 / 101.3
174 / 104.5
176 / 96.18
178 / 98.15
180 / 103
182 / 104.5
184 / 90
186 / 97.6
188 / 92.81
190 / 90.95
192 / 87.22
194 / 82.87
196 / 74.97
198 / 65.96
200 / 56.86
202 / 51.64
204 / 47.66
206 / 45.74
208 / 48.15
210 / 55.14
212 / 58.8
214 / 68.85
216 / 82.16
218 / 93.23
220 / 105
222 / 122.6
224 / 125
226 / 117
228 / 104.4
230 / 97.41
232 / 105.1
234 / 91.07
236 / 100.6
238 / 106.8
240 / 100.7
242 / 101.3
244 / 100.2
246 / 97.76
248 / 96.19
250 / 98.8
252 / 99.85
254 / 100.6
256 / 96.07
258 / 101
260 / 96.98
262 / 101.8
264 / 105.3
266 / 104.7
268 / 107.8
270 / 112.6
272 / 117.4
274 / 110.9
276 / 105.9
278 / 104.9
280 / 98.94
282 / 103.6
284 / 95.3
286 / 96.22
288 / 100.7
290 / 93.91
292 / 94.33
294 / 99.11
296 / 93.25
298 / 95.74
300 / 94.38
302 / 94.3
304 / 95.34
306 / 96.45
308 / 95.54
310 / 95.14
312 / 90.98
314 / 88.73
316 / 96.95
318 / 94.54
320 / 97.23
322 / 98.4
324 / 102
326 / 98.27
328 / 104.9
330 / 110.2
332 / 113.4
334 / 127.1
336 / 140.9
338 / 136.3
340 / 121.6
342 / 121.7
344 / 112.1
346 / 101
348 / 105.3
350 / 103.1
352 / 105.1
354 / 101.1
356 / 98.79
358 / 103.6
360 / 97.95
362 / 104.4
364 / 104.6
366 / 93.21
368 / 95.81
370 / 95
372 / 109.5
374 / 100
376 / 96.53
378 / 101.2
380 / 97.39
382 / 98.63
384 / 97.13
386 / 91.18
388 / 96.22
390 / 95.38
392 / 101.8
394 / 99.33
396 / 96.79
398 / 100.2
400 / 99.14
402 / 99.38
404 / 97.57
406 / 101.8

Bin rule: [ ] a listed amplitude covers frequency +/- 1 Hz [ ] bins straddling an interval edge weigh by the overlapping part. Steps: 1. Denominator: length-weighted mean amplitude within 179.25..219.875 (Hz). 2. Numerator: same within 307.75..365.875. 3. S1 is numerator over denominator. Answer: 1.4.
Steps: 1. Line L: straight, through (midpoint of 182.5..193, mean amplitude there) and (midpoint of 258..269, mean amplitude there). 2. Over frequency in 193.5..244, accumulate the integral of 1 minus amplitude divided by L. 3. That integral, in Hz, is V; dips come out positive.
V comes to 6.5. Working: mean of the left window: 92.3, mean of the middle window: 84.7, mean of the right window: 103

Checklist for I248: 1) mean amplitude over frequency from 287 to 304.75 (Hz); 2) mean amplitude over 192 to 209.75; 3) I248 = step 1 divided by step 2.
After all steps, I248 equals 1.6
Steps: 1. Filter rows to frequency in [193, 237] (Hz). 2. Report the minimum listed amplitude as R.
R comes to 45.74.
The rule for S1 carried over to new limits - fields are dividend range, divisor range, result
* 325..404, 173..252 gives 1.17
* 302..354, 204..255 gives 1.15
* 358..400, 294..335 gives 1.00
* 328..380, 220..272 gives 1.04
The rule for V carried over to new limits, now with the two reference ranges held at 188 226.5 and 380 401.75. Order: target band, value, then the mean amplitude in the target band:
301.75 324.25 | -1.5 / 95.3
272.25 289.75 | -3.4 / 102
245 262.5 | -3.4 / 98.7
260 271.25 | -2.9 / 106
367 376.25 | -0.4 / 99.6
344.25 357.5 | -1.4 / 103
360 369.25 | -0.4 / 99.2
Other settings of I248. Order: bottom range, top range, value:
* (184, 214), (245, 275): 1.49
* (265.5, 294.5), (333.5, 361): 1.09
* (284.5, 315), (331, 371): 1.15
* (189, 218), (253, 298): 1.53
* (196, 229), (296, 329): 1.23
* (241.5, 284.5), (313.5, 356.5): 1.06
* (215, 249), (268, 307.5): 0.98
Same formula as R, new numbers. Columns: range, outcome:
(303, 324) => 88.73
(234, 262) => 91.07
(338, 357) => 98.79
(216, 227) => 82.16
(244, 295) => 93.91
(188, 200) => 56.86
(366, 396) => 91.18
